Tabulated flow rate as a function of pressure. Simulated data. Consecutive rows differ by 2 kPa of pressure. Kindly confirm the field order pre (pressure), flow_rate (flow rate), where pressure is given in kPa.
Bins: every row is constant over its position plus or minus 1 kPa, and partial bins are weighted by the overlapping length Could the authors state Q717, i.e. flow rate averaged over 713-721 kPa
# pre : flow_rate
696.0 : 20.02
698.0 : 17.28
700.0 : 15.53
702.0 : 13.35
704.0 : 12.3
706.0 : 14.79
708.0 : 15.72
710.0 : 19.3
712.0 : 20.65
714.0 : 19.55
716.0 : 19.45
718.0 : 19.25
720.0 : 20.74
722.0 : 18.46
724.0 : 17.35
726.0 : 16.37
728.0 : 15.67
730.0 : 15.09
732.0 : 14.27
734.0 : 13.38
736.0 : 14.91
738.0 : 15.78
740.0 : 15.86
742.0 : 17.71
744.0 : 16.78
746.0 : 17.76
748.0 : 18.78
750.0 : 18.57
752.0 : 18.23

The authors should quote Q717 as 19.7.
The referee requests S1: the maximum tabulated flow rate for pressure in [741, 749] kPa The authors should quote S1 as 18.78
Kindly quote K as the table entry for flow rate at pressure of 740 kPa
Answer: 15.86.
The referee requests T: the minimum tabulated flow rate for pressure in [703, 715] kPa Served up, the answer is 12.3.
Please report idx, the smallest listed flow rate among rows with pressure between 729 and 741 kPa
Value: 13.38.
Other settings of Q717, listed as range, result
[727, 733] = 15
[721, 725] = 17.9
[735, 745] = 16.2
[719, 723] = 19.6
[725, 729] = 16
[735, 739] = 15.3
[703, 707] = 13.5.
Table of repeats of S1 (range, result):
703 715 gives 20.65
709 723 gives 20.74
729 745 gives 17.71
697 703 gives 17.28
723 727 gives 17.35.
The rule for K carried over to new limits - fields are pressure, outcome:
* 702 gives 13.35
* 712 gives 20.65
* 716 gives 19.45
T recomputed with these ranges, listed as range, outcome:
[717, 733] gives 14.27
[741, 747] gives 16.78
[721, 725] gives 17.35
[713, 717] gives 19.45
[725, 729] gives 15.67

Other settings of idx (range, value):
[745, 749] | 17.76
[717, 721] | 19.25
